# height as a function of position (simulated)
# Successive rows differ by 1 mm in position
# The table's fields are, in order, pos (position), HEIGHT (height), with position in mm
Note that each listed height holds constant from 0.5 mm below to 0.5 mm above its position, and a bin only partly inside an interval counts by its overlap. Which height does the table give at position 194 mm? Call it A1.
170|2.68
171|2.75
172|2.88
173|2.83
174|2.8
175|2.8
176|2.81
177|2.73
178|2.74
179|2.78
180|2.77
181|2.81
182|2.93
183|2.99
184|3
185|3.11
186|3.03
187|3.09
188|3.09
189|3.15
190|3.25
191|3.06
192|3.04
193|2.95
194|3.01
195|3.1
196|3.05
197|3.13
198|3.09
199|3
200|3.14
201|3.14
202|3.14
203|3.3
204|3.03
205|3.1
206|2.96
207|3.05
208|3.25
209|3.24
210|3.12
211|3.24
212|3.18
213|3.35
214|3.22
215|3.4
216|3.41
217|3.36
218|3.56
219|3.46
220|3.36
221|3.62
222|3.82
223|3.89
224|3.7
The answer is 3.01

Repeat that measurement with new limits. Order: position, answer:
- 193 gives 2.95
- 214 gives 3.22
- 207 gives 3.05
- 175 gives 2.8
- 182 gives 2.93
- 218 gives 3.56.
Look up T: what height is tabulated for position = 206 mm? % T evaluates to 2.96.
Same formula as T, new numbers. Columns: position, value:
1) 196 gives 3.05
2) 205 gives 3.1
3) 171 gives 2.75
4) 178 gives 2.74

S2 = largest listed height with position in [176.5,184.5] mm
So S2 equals 3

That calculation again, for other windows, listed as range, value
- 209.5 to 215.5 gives 3.4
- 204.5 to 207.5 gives 3.1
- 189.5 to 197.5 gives 3.25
